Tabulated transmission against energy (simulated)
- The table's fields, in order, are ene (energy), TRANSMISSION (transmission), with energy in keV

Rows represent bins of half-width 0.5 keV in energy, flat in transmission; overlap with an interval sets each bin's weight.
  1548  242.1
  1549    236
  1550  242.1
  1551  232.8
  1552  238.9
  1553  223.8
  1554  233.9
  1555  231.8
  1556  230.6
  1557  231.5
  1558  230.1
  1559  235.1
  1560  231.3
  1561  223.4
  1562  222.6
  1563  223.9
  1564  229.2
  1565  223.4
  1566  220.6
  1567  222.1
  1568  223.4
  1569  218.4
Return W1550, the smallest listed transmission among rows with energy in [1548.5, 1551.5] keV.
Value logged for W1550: 232.8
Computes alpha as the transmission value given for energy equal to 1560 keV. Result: 231.3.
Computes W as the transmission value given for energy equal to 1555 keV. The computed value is 231.8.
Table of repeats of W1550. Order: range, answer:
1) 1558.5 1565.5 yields 222.6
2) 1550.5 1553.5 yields 223.8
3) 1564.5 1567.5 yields 220.6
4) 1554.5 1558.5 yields 230.1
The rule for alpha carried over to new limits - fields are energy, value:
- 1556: 230.6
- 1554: 233.9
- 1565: 223.4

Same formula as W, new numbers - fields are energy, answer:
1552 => 238.9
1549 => 236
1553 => 223.8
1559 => 235.1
